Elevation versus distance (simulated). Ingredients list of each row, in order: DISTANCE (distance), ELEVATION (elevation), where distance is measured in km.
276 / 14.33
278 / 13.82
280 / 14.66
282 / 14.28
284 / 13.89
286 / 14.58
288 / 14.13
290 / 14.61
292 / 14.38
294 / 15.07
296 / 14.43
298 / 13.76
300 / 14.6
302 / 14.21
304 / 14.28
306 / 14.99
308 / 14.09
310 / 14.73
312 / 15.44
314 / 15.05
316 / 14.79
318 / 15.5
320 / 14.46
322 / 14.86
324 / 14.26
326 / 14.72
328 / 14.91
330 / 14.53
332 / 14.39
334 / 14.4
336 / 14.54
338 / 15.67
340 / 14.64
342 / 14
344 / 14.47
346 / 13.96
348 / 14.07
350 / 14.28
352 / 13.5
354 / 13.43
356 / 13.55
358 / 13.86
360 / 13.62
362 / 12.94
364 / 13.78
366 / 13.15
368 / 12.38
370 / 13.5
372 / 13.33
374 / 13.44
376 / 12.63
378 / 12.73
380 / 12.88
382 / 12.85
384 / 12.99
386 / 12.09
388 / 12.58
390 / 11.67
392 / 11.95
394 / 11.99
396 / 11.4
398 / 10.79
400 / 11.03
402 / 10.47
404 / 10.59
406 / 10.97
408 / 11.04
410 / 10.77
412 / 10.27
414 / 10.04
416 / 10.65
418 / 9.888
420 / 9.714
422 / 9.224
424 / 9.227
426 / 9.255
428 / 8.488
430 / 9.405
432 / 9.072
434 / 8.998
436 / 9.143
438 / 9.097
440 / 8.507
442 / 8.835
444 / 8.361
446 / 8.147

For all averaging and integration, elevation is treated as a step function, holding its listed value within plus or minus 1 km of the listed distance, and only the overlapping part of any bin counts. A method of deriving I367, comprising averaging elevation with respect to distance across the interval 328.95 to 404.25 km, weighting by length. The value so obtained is 13.1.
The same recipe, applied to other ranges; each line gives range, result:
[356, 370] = 13.3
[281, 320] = 14.6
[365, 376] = 13.1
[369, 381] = 13.1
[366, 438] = 11.1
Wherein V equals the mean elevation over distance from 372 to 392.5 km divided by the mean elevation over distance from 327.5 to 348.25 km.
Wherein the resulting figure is 0.87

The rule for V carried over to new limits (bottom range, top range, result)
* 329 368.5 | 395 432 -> 0.73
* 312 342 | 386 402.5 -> 0.78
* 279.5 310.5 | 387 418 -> 0.77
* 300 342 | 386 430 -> 0.72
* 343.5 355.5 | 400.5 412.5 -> 0.77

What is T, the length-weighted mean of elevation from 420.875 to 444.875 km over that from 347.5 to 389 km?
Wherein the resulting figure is 0.68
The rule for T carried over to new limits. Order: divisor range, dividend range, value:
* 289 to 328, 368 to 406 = 0.83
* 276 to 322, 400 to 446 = 0.66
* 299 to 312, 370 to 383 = 0.89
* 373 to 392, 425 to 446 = 0.70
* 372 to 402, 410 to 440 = 0.78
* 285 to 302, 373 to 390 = 0.88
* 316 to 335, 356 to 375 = 0.91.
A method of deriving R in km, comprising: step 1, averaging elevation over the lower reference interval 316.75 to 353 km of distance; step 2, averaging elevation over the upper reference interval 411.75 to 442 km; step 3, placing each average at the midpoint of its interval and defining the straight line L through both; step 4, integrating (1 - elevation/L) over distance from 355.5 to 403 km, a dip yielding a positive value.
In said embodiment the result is -2.08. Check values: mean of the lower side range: 14.5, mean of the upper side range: 9.36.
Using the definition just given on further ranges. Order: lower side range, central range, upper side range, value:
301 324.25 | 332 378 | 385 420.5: -2.8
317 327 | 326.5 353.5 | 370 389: -0.4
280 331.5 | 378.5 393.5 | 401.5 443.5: -1.6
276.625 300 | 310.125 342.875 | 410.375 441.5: -4.5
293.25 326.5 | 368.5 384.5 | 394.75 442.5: -1.8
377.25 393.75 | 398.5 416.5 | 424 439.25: 0.3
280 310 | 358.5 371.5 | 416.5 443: -1.8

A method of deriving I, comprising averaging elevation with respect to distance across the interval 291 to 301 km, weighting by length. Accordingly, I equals 14.4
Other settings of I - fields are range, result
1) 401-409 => 10.8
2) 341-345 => 14.2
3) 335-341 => 15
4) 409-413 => 10.5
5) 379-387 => 12.7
